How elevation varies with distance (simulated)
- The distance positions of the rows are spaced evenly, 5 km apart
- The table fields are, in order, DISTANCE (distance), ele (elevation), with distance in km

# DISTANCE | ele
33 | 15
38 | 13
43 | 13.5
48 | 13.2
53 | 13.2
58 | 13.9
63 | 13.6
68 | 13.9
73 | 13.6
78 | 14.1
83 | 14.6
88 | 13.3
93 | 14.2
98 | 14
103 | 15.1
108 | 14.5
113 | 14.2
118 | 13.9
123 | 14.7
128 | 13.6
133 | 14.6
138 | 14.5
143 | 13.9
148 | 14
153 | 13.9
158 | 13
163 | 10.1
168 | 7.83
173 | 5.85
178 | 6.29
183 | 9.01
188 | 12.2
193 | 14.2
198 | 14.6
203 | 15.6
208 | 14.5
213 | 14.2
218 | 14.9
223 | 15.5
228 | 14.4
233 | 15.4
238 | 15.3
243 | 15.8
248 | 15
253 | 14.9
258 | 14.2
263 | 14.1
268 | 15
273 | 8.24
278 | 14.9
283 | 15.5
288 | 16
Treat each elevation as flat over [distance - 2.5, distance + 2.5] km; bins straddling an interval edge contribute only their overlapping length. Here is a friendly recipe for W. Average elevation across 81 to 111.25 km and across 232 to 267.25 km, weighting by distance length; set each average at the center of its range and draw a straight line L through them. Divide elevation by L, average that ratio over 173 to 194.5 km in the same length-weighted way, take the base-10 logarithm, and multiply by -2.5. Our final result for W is 0.45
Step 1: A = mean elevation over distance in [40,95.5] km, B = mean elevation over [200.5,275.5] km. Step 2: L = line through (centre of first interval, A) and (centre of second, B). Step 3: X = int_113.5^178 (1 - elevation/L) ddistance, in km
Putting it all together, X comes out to 8.0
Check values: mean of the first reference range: 13.7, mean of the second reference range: 14.5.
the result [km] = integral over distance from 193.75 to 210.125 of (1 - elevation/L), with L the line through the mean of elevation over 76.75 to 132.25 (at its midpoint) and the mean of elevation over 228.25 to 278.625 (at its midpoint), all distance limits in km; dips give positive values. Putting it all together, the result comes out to -0.7 km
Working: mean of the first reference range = 14.2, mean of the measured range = 14.8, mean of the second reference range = 14.3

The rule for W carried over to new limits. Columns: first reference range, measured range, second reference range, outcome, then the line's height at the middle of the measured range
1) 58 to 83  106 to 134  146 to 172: -0.14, 12.5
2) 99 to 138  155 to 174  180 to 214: 0.39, 13.8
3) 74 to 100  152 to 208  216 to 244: 0.30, 14.8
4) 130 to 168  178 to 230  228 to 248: 0.07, 14.4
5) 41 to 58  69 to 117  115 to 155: -0.03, 13.8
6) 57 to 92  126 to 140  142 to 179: -0.22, 11.7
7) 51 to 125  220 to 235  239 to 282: -0.07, 14.1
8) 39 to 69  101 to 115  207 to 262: -0.05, 13.9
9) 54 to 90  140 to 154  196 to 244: 0.04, 14.4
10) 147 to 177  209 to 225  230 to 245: -0.06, 14.1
